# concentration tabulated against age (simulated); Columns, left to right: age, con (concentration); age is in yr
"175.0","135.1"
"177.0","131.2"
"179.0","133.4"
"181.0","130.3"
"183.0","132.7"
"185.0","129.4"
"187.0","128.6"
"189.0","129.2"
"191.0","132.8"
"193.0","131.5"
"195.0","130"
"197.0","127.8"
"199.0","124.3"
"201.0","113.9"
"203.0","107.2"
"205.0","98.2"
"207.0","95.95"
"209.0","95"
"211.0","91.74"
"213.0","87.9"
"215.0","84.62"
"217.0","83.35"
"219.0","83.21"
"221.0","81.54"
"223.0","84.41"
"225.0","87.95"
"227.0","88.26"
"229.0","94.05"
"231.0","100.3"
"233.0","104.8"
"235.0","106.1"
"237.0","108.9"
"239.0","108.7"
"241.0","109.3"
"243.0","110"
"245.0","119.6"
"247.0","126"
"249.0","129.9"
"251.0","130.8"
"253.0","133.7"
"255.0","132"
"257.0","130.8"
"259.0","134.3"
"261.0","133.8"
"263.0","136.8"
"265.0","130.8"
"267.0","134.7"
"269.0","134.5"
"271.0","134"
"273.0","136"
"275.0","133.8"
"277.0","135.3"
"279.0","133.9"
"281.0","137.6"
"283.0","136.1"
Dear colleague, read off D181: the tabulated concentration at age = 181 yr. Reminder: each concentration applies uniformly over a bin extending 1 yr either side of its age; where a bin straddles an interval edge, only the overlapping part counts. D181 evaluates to 130.3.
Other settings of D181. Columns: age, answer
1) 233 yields 104.8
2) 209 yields 95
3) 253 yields 133.7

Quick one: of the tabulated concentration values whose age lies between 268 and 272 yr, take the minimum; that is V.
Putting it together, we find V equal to 134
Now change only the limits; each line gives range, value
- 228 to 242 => 94.05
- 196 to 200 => 124.3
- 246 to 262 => 126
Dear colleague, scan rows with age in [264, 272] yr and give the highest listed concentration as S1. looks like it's 134.7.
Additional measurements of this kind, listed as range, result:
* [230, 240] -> 108.9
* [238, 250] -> 129.9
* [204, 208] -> 98.2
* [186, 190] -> 129.2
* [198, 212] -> 124.3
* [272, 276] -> 136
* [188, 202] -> 132.8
